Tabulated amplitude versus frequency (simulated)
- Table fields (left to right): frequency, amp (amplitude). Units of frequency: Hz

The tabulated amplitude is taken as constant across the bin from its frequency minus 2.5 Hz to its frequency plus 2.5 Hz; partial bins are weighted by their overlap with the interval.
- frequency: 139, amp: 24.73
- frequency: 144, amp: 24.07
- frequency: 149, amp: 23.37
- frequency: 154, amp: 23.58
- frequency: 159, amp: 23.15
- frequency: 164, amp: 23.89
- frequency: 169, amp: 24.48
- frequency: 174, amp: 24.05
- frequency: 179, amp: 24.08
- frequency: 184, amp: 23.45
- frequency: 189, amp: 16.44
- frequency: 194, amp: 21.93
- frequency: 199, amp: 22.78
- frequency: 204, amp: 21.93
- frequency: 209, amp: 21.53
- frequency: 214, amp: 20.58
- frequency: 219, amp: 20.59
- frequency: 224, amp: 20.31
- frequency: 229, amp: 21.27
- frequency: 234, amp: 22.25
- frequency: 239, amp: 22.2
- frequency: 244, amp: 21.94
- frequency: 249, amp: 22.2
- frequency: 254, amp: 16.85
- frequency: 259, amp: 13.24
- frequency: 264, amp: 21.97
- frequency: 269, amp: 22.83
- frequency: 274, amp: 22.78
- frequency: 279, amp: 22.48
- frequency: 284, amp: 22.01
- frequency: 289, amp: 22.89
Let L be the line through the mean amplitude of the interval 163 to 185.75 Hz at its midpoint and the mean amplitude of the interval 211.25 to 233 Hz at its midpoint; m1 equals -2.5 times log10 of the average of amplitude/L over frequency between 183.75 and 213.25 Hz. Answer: 0.06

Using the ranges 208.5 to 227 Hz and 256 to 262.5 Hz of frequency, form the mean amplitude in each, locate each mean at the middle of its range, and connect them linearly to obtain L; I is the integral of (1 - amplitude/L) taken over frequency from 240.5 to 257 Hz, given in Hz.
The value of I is -3.9 Hz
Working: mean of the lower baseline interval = 20.7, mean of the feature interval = 20.2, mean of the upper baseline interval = 14.9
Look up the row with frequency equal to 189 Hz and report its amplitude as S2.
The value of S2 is 16.44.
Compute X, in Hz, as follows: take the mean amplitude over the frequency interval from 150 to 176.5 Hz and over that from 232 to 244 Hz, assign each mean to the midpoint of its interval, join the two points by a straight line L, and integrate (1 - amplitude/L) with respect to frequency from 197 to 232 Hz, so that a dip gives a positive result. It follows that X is 2.2 Hz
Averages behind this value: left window 23.8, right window 22.2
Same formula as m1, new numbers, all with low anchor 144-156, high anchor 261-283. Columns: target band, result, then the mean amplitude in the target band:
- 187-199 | 0.15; 20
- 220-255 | 0.07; 21.2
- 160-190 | 0.01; 23.1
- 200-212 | 0.06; 21.8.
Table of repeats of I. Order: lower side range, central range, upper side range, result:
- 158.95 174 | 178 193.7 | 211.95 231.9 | 1.2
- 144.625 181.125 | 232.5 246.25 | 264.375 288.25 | 0.5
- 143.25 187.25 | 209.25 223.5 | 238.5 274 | 0.7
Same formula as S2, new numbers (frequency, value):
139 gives 24.73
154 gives 23.58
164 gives 23.89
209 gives 21.53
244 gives 21.94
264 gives 21.97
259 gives 13.24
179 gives 24.08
